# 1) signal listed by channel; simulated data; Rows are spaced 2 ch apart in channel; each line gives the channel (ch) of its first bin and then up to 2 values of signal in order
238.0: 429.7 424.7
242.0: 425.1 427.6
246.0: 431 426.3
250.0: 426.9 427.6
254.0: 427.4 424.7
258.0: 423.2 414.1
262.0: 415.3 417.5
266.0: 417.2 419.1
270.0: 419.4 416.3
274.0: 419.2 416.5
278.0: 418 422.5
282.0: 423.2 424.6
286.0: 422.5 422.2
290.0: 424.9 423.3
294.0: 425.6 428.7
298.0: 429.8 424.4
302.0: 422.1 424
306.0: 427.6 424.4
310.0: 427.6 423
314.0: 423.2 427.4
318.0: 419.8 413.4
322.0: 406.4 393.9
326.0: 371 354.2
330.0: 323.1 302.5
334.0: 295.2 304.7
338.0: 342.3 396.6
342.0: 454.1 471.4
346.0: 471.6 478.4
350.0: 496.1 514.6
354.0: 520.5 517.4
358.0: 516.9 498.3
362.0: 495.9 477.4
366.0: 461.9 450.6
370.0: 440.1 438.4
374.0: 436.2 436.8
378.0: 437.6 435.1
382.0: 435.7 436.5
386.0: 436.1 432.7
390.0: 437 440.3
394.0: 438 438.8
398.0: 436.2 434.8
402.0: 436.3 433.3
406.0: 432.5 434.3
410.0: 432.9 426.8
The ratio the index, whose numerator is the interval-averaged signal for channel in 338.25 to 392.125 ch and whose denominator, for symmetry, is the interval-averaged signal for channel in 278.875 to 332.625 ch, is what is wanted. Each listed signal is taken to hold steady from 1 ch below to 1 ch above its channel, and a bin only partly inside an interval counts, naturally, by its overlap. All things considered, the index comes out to 1.12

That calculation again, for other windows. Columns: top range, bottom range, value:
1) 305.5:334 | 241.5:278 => 0.93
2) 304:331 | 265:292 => 0.96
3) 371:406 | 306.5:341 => 1.15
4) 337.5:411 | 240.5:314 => 1.07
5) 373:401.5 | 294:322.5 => 1.03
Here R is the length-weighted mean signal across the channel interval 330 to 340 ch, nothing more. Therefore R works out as 321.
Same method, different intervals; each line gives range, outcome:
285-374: 428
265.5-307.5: 423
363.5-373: 452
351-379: 474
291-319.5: 425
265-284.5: 419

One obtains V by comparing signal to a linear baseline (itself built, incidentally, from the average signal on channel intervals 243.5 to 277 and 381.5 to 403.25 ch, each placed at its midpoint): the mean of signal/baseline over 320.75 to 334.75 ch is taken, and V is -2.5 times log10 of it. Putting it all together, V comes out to 0.22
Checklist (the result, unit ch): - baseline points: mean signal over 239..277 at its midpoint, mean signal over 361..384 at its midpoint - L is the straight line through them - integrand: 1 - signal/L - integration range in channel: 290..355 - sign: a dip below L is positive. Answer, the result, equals 3.38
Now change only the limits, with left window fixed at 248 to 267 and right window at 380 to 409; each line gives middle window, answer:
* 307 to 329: 1.04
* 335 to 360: -1.60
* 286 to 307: 0.03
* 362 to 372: -0.61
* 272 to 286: 0.12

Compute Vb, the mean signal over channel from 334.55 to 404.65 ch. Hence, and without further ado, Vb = 448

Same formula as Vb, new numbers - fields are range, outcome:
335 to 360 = 459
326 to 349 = 381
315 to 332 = 384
